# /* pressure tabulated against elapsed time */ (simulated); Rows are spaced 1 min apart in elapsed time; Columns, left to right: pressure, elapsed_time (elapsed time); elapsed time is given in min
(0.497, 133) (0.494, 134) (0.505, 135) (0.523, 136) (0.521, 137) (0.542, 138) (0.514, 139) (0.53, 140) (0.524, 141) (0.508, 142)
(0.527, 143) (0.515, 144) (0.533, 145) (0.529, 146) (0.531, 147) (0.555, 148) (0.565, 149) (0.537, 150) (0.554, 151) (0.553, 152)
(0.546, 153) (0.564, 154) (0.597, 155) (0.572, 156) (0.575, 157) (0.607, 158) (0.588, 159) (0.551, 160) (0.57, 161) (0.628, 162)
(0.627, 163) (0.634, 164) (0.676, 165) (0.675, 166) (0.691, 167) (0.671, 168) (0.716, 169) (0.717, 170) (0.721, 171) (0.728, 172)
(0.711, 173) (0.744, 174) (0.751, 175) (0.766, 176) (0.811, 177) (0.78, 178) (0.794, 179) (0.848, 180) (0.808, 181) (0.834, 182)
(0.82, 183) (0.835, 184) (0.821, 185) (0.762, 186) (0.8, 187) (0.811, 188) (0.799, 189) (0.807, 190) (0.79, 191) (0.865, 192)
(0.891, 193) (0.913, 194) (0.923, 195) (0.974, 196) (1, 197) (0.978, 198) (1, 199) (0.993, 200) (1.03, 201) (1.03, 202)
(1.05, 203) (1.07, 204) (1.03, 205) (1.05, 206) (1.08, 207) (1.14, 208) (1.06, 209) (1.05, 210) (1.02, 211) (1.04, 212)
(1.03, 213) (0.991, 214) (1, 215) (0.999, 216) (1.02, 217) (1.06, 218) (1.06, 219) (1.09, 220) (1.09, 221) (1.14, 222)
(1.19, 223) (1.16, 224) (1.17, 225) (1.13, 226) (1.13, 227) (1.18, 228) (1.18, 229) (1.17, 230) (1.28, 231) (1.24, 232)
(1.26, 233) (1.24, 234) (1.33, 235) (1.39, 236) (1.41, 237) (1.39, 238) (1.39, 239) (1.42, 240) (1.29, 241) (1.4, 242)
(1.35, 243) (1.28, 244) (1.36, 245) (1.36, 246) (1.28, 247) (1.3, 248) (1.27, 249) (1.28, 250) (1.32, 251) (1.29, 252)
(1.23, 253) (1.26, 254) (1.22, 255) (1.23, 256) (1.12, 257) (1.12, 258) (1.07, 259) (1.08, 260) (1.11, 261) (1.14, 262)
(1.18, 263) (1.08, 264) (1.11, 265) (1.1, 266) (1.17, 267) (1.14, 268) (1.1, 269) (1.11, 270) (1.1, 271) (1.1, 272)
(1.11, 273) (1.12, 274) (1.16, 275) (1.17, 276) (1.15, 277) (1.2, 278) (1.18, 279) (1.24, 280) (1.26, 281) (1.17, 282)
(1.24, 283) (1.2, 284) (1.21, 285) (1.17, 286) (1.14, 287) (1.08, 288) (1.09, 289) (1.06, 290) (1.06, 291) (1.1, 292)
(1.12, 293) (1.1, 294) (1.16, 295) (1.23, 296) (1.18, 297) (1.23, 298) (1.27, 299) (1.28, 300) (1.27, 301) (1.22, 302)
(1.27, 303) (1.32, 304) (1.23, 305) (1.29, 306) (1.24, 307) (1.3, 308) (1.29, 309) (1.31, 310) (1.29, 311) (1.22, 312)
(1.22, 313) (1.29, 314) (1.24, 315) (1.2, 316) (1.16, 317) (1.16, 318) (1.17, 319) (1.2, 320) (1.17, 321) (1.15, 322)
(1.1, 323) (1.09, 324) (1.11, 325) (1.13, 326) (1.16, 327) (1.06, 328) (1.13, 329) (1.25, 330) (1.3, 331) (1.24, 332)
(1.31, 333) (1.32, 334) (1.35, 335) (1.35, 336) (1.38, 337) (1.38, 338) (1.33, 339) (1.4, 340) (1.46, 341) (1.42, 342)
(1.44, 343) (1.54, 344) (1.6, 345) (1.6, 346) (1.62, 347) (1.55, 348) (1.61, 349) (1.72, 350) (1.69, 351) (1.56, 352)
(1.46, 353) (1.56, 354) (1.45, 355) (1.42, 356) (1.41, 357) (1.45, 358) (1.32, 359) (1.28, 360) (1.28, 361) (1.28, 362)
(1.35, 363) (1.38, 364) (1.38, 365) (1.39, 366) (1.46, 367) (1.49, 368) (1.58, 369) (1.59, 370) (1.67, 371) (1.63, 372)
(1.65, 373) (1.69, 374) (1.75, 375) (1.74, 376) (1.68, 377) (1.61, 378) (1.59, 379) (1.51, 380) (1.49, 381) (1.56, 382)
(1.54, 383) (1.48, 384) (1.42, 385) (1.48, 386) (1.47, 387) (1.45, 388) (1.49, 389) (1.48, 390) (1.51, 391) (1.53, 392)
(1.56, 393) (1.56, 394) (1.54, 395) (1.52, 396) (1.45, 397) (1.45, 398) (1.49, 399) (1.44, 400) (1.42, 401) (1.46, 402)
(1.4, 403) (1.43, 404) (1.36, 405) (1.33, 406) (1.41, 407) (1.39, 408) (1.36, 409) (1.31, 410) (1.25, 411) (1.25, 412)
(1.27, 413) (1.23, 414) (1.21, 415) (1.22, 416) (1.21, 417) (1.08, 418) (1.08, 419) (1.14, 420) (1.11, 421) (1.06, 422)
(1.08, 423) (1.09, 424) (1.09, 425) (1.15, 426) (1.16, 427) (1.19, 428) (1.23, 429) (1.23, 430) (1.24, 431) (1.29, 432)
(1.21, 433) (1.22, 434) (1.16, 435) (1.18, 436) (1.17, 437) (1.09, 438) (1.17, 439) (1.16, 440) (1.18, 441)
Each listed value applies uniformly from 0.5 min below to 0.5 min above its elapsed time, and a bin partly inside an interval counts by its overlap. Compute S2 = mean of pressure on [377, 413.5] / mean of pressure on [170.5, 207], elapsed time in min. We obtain 1.7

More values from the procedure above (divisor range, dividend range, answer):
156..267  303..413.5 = 1.38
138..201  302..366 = 1.88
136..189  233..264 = 1.94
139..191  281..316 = 1.82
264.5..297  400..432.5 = 1.09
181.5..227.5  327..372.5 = 1.44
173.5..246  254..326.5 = 1.12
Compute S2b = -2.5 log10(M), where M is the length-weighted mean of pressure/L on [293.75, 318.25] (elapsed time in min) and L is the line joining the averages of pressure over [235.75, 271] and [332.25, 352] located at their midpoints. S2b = 0.11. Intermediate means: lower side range 1.24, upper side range 1.48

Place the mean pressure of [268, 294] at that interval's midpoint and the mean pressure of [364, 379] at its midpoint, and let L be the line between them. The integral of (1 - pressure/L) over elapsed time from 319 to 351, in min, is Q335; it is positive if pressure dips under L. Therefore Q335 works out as 1.6 min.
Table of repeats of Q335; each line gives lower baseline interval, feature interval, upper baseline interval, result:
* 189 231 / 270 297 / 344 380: 2.63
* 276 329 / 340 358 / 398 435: -4.63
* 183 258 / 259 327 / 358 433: 2.92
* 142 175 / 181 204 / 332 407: -4.46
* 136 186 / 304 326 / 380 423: -1.98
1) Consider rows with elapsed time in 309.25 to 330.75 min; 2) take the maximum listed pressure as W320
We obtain 1.31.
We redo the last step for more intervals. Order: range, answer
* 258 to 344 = 1.54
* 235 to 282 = 1.42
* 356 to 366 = 1.45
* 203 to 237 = 1.41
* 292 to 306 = 1.32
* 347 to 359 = 1.72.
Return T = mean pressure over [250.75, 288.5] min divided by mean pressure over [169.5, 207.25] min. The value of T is 1.33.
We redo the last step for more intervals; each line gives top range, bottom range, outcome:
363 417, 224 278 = 1.21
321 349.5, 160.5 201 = 1.68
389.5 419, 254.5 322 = 1.17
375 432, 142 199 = 1.93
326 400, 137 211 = 1.95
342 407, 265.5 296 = 1.31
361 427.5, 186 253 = 1.25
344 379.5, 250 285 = 1.31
